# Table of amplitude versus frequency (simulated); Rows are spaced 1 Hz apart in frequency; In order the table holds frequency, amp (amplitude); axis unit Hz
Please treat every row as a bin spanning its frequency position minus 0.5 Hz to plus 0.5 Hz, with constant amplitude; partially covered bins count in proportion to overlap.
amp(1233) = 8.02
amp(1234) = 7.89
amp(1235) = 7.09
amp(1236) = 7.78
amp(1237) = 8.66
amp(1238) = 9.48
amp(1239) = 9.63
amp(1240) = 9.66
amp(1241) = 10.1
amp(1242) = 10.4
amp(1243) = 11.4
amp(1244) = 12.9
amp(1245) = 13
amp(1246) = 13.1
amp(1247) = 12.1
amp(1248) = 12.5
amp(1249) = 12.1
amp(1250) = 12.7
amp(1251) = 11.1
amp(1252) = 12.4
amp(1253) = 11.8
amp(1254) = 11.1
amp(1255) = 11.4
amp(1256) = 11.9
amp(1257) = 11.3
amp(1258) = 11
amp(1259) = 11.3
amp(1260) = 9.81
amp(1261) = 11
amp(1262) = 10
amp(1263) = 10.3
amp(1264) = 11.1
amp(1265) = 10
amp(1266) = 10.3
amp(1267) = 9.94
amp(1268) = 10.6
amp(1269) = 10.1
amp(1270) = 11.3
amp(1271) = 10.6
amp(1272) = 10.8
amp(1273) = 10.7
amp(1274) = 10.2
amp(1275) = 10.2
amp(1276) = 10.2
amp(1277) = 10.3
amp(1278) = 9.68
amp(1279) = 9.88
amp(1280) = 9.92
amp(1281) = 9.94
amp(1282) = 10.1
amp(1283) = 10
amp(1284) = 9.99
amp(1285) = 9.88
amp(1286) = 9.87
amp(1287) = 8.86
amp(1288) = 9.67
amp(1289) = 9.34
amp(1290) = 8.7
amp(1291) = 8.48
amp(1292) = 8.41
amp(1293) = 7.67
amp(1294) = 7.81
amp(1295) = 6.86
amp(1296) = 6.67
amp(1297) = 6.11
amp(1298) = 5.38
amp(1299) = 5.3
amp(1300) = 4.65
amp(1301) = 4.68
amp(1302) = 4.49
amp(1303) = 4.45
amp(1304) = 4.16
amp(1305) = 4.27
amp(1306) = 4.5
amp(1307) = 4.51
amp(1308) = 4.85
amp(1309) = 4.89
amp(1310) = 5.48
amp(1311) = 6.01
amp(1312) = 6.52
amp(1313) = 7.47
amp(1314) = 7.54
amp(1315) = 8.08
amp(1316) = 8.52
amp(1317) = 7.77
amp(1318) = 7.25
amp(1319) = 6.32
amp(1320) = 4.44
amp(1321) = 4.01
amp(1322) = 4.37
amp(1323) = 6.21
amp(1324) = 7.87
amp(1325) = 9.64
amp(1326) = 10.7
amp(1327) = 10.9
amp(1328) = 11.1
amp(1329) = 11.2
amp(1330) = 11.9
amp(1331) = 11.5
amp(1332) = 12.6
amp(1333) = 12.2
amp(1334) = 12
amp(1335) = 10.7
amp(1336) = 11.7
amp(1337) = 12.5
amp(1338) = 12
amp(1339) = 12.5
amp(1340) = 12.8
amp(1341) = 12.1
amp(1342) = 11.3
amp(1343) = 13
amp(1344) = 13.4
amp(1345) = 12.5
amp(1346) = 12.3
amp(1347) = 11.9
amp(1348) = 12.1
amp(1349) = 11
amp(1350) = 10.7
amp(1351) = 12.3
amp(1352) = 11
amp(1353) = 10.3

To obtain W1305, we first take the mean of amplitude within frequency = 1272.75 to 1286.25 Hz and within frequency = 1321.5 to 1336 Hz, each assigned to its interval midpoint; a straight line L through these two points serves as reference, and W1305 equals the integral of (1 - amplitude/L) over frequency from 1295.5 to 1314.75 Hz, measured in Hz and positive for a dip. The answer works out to 9.0 Hz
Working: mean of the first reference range 10.1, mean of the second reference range 10.3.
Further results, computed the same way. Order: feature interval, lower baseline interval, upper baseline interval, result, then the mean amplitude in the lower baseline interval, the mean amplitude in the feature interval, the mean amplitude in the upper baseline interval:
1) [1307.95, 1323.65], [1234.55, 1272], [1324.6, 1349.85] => 7.2 Hz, 10.8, 6.29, 11.8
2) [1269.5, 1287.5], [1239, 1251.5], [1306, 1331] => -0.7 Hz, 11.7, 10.1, 7.42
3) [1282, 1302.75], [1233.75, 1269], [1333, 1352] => 6.7 Hz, 10.8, 7.66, 12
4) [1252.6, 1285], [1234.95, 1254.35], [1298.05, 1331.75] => -3.1 Hz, 11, 10.5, 6.86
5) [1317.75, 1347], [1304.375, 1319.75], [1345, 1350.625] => -3.0 Hz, 6.22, 10.4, 11.7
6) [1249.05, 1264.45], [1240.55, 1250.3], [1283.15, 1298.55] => -0.2 Hz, 12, 11.2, 8.28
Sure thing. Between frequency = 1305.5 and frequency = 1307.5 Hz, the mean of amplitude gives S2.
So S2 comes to 4.5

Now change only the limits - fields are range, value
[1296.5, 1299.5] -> 5.6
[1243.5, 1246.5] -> 13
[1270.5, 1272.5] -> 10.7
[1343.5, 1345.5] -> 12.9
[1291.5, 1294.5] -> 7.96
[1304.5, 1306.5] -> 4.38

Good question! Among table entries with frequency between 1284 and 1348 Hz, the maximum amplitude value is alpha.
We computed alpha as 13.4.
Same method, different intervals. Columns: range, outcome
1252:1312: 12.4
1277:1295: 10.3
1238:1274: 13.1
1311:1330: 11.9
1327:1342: 12.8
